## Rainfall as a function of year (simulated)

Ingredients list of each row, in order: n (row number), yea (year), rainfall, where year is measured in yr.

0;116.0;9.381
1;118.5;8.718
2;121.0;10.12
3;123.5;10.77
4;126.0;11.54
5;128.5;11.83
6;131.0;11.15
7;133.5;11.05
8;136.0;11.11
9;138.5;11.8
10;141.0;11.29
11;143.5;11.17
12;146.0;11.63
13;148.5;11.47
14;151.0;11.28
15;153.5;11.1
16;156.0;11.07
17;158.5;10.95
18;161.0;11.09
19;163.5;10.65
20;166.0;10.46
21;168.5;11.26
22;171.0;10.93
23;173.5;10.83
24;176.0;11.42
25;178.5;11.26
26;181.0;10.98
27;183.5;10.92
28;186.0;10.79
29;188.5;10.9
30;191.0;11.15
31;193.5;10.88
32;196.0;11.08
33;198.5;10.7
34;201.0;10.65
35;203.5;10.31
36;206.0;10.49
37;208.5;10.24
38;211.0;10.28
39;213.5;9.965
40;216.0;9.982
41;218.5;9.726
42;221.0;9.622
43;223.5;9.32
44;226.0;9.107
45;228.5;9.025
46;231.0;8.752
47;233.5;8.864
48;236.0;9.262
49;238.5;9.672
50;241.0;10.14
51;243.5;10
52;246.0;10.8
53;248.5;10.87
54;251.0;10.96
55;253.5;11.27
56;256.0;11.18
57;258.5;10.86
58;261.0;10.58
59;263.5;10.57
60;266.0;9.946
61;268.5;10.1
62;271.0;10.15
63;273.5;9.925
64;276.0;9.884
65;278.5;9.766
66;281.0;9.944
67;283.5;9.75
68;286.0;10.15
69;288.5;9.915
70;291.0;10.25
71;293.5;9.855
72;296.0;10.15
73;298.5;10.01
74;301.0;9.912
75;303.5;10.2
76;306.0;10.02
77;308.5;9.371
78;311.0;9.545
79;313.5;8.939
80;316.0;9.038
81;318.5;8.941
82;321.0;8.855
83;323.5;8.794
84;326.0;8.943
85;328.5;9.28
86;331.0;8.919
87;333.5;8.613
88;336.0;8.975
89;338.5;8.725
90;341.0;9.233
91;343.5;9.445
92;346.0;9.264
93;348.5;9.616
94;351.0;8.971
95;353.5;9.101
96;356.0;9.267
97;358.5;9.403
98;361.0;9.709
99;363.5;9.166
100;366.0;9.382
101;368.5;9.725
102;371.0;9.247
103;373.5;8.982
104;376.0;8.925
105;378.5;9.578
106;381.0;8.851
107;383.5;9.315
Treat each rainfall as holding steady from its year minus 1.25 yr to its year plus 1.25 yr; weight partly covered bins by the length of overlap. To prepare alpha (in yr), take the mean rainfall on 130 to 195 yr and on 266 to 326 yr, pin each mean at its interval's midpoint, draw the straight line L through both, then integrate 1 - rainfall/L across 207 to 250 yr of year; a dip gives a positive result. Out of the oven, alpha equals 2.7 yr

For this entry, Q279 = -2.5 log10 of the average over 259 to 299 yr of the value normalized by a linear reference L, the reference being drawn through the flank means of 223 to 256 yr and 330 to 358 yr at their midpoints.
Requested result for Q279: -0.051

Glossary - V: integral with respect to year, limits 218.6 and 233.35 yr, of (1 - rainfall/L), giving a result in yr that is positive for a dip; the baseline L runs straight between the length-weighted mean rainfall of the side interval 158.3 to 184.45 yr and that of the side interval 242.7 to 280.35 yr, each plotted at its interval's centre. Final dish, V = 2.0 yr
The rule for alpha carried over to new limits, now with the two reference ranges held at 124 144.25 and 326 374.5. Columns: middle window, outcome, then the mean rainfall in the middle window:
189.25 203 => -0.2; 10.9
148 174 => 0.2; 11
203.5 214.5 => 0.4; 10.3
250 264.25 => -1.1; 10.9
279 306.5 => -0.7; 10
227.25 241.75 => 1.5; 9.26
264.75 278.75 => 0.0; 9.98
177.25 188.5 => -0.1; 11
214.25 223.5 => 0.7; 9.73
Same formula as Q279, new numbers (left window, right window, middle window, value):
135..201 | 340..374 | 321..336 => 0.08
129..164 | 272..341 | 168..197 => -0.02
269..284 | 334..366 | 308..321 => 0.05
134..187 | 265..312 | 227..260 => 0.02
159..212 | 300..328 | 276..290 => -0.03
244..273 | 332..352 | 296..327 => 0.03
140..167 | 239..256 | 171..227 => 0.04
